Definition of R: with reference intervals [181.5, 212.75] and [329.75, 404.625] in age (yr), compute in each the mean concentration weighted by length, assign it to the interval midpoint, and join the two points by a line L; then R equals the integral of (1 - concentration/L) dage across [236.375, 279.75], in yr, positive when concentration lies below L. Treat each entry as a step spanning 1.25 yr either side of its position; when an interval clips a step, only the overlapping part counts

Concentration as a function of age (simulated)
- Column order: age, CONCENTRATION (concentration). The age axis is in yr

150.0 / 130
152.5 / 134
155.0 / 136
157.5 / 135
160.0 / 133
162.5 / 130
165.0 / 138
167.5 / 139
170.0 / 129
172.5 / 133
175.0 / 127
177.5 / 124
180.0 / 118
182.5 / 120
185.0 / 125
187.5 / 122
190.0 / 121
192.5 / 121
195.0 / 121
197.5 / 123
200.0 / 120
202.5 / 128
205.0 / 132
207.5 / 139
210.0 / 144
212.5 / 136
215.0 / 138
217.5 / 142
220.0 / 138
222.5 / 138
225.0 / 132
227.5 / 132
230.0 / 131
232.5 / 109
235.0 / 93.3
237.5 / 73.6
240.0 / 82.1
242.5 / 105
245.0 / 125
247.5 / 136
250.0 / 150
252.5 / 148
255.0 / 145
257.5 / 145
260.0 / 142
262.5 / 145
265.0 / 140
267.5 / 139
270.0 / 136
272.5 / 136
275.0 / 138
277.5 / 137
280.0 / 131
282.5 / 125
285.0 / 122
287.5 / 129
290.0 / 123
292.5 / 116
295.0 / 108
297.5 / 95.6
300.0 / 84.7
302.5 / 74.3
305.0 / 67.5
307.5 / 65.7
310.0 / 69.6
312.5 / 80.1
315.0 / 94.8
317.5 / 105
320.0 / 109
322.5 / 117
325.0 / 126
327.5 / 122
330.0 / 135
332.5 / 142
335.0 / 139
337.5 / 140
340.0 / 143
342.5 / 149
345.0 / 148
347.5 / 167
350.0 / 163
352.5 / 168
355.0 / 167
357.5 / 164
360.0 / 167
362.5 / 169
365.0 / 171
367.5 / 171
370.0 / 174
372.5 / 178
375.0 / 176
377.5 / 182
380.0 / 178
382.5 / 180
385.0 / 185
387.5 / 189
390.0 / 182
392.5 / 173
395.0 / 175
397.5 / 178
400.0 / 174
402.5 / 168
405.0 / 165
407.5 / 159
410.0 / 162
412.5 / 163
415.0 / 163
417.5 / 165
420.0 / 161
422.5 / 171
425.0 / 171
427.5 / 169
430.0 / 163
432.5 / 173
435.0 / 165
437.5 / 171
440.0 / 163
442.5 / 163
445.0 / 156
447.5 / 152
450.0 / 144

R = 3.2 yr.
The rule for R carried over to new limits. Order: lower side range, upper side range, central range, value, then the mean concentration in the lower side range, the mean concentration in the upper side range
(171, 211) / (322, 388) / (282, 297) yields 2.79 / 126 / 160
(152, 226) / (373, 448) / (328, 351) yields 1.63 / 130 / 170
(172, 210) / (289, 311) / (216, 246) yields -1.18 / 125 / 89.2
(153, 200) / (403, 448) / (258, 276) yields 0.15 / 127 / 164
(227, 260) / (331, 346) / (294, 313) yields 7.70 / 122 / 143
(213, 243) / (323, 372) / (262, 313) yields 8.50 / 119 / 154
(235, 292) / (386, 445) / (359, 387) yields -3.27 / 129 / 169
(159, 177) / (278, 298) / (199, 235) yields -1.15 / 132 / 120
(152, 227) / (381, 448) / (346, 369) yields -1.15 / 131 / 169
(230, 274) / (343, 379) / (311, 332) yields 5.74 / 127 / 169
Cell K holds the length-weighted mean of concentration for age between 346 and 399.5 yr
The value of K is 174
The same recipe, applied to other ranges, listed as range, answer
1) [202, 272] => 130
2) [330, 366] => 156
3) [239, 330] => 117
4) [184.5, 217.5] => 129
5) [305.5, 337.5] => 109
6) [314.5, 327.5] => 112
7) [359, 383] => 175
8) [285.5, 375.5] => 131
